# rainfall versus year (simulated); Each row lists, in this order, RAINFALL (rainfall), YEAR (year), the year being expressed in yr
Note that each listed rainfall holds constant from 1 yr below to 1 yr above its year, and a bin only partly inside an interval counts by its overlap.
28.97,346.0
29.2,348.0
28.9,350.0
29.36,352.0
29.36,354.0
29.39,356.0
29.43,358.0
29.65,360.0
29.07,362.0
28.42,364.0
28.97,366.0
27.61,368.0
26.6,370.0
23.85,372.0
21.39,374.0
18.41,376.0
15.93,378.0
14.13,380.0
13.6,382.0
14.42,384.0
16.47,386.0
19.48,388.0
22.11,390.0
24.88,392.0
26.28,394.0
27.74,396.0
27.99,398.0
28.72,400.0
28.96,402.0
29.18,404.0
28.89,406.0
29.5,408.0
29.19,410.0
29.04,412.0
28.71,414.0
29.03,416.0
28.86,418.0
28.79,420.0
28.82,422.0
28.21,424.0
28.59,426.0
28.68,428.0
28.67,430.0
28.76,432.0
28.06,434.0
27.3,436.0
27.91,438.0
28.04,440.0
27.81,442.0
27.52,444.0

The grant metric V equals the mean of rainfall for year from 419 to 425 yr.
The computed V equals 28.6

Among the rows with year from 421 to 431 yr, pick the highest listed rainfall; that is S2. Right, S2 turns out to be 28.82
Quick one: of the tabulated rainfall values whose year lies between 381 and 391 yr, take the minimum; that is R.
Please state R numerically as 13.6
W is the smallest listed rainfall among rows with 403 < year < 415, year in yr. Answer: 28.71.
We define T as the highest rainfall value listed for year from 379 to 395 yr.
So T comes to 26.28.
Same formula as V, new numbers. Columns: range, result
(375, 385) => 15.3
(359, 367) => 29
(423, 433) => 28.6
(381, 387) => 14.8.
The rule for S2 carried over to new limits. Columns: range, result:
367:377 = 27.61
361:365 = 29.07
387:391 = 22.11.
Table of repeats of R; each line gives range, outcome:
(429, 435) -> 28.06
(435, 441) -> 27.3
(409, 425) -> 28.21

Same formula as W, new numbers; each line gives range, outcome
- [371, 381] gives 14.13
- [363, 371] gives 26.6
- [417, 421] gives 28.79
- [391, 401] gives 24.88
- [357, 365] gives 28.42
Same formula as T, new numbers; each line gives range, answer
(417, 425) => 28.86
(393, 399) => 27.99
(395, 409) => 29.5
